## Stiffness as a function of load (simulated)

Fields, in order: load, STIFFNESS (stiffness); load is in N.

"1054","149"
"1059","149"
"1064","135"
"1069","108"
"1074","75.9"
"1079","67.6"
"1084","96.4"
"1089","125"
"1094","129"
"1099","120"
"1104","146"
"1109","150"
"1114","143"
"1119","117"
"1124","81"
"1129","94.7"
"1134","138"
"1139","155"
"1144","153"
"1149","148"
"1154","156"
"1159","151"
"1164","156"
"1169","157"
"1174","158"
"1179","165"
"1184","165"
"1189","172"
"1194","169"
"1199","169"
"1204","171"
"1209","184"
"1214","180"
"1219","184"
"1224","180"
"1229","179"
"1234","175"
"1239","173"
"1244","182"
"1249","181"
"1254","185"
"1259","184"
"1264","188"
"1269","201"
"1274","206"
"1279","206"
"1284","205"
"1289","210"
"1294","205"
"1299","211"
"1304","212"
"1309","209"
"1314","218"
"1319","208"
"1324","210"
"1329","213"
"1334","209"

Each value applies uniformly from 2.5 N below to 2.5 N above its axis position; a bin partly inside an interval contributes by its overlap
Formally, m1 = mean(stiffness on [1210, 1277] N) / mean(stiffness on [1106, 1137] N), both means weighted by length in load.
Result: 1.52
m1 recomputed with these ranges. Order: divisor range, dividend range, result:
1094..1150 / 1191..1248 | 1.35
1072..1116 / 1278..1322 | 1.79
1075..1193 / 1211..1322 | 1.43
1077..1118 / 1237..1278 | 1.54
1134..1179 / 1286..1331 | 1.37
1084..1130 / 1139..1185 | 1.28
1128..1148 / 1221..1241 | 1.27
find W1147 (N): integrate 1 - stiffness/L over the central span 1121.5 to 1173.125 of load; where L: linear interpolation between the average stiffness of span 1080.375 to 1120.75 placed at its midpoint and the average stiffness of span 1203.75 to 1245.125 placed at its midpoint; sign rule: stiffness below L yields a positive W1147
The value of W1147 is 2.7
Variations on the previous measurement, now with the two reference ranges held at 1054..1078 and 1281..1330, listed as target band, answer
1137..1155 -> -0.5 N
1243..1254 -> 0.3 N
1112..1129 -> 3.4 N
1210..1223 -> -0.5 N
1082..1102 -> 1.3 N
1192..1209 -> -0.2 N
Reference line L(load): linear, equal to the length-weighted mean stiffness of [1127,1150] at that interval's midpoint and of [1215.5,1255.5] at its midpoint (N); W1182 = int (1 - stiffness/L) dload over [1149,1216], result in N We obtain -3.4 N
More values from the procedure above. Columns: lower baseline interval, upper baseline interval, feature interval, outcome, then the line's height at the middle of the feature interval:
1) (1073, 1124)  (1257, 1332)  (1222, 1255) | 0.2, 180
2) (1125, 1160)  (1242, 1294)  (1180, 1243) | -1.9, 170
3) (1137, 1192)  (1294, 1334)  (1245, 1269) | 0.6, 191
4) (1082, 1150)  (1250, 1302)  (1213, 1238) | -0.3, 177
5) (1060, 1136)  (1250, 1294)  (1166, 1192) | -1.6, 154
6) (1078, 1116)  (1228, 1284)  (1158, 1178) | -0.5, 153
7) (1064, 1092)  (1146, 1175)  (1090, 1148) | -2.1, 126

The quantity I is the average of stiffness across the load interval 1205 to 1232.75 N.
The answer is 181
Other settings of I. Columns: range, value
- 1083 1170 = 134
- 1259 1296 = 202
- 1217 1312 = 194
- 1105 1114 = 147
